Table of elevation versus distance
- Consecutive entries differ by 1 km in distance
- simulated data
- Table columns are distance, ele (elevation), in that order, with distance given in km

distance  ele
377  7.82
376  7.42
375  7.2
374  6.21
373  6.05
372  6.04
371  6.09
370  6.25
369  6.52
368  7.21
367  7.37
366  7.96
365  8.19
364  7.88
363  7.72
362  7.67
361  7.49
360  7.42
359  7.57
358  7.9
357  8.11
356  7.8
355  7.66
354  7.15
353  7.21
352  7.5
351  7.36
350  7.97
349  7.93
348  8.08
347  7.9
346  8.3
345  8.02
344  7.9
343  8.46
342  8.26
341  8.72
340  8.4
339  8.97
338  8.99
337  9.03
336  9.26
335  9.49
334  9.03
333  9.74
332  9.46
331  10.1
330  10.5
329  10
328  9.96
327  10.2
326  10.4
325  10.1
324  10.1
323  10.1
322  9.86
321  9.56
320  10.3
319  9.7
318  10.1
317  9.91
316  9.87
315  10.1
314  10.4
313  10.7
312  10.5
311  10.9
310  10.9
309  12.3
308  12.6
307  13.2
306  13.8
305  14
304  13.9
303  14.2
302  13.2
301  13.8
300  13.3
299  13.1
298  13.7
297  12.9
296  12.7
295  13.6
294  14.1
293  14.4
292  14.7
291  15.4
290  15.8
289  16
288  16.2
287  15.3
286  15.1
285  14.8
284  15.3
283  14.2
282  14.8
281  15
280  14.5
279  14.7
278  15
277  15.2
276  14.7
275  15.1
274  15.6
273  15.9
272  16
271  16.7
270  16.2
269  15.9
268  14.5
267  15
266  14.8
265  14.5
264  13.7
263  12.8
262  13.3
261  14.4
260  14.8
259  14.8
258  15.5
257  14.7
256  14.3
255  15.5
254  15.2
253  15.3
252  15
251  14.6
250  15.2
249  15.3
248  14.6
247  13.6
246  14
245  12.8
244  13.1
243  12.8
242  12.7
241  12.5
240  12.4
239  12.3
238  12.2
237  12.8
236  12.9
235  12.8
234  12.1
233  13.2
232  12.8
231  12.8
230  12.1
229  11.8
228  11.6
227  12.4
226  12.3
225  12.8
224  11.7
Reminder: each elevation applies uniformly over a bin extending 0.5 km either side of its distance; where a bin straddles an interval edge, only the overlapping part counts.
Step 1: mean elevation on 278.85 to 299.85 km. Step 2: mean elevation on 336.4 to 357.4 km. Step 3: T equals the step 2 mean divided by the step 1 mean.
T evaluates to 0.56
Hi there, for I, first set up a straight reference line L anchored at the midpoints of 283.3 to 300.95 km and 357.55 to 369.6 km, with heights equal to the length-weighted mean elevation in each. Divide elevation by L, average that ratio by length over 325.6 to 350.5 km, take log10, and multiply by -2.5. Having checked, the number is 0.12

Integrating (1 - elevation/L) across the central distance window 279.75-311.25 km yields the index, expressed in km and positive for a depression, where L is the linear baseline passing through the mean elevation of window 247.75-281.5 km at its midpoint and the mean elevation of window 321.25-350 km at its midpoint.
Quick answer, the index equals -4.0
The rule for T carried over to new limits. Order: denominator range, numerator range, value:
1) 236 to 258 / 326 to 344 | 0.67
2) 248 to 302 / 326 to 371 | 0.56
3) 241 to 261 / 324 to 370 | 0.59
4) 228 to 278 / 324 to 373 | 0.59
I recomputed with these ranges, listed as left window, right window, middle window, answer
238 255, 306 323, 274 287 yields -0.209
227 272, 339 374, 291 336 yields -0.135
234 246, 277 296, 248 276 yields -0.094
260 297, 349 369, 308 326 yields 0.101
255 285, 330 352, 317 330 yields 0.014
